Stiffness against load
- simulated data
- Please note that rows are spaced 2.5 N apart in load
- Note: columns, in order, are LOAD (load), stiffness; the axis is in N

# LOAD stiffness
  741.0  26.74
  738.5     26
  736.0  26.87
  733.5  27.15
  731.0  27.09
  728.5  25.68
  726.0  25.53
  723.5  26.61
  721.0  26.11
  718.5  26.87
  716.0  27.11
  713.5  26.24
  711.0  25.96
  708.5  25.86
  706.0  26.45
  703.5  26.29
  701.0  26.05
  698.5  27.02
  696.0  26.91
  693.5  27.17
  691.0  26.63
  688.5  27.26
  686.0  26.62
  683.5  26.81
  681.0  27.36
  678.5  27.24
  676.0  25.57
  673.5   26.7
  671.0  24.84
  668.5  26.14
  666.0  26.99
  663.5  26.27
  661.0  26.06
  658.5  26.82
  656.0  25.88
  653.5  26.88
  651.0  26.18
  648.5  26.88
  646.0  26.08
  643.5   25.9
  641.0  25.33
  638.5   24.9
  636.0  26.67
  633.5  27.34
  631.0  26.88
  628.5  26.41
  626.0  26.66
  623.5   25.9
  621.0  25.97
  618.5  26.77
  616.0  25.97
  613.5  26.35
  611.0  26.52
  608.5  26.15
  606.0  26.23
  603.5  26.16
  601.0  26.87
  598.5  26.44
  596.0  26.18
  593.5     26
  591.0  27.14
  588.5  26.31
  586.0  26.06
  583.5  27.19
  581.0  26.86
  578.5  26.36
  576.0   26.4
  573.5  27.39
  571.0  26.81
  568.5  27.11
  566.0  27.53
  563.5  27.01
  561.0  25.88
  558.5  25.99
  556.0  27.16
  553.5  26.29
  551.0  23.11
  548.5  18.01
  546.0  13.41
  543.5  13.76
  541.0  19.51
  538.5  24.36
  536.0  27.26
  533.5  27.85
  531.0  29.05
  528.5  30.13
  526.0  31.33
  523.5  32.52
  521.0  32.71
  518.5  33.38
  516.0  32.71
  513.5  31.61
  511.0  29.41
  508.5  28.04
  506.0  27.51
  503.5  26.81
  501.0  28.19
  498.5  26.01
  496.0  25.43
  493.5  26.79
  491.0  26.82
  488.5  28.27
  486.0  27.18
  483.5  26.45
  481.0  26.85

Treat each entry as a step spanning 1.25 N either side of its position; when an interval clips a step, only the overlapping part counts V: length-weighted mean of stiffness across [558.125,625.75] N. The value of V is 26.5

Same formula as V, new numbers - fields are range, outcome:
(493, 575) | 26.7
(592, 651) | 26.3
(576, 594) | 26.6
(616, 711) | 26.4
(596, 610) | 26.4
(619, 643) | 26.2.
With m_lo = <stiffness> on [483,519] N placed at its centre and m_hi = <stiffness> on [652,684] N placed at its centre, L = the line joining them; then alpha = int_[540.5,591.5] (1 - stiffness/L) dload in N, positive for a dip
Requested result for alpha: 5.44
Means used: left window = 28.2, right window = 26.4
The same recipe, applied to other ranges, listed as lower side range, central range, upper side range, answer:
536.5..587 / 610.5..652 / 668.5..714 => -1.3 N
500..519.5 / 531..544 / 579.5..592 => 2.2 N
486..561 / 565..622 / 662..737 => 0.1 N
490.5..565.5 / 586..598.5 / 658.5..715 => 0.1 N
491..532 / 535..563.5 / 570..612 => 5.7 N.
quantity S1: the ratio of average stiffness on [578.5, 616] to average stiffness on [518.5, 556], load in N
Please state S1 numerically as 1.0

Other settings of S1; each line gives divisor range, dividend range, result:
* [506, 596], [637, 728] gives 0.99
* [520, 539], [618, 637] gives 0.90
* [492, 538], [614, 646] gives 0.90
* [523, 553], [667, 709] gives 1.10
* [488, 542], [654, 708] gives 0.93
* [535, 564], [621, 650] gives 1.17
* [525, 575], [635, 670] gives 1.05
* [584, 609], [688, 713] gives 1.01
